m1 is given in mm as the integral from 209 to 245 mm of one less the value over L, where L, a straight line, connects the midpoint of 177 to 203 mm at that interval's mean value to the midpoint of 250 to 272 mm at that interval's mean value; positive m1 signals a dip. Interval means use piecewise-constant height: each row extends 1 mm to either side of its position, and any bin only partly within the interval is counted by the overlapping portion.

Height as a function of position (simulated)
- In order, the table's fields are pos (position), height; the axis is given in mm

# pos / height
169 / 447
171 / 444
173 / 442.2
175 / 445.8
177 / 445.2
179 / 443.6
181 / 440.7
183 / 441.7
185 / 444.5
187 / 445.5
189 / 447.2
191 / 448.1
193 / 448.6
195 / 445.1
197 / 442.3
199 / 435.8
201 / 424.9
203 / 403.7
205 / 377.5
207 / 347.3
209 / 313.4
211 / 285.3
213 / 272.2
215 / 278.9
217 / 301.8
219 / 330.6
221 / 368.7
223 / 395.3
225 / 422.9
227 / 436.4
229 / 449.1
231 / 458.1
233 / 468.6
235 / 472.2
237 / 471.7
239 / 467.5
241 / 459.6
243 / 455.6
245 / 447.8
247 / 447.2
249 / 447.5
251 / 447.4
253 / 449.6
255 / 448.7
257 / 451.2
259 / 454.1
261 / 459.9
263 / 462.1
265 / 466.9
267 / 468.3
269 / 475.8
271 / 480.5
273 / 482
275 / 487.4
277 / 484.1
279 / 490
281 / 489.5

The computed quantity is 4.2 mm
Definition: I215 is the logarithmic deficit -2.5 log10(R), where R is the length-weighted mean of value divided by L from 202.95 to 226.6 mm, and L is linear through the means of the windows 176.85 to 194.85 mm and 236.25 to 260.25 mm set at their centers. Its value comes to 0.298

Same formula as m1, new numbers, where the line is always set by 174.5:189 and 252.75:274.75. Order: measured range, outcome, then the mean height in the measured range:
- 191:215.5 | 3.89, 378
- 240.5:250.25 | 0.19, 451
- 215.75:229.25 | 2.19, 381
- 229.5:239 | -0.19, 467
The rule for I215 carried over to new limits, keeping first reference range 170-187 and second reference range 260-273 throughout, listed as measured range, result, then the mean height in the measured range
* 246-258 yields 0.040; 449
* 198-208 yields 0.136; 398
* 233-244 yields -0.010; 466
